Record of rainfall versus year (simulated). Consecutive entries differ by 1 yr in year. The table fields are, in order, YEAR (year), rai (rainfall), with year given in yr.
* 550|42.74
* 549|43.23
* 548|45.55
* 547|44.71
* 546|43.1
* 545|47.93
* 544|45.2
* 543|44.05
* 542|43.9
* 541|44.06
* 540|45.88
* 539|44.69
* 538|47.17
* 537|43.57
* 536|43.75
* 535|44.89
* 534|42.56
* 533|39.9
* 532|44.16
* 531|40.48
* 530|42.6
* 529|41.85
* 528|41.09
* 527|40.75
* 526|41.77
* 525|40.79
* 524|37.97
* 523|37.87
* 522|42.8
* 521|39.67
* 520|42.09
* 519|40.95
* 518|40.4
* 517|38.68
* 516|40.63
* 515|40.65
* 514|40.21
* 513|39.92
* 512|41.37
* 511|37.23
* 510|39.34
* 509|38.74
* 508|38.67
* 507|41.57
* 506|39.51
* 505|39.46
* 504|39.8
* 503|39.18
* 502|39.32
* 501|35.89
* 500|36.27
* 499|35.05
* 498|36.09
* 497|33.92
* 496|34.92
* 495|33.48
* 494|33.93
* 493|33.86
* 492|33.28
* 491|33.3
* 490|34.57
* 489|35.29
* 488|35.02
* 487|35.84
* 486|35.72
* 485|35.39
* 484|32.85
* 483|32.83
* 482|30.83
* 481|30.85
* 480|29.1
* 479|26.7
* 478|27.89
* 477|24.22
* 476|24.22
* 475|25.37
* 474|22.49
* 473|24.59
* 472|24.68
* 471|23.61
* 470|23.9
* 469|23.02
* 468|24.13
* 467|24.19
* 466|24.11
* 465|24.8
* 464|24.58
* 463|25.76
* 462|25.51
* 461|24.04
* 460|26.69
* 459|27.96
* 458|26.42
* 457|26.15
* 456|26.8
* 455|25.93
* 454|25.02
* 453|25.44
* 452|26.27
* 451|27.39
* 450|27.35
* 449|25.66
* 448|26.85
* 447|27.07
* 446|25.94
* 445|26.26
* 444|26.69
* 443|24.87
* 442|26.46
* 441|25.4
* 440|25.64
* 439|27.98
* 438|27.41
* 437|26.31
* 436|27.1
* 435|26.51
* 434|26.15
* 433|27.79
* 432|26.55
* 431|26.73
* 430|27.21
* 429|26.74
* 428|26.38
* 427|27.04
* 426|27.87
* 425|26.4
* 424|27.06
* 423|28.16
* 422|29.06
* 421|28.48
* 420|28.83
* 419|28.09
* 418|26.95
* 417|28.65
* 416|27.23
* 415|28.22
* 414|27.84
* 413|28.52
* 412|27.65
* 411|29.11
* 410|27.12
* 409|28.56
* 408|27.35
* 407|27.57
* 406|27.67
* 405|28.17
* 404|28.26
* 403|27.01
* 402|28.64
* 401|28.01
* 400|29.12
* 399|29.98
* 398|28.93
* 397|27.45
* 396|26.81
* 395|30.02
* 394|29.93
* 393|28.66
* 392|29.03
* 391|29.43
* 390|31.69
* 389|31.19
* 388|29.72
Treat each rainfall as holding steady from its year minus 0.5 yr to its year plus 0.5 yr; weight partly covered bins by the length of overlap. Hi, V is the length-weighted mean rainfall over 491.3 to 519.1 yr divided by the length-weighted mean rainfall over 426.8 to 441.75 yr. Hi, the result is 1.42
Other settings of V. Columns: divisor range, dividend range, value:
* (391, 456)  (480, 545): 1.42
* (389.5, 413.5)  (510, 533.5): 1.42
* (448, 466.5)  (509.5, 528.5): 1.55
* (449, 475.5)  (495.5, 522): 1.54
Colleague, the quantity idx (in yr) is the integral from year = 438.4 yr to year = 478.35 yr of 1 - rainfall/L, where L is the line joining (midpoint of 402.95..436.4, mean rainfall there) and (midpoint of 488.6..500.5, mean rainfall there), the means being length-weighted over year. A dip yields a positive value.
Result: 7.15 yr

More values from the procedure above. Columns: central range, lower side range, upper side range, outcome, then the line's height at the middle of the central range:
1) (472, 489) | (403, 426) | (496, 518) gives 2.9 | 35.5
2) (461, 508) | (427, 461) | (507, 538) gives 4.2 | 34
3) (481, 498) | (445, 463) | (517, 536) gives -0.2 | 33.6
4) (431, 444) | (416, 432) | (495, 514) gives 1.2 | 29.3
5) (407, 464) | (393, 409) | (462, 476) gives -1.4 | 26.3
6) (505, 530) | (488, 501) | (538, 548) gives -0.5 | 39.5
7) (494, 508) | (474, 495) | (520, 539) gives -0.8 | 35.3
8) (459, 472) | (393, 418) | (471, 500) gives 2.5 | 30.5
